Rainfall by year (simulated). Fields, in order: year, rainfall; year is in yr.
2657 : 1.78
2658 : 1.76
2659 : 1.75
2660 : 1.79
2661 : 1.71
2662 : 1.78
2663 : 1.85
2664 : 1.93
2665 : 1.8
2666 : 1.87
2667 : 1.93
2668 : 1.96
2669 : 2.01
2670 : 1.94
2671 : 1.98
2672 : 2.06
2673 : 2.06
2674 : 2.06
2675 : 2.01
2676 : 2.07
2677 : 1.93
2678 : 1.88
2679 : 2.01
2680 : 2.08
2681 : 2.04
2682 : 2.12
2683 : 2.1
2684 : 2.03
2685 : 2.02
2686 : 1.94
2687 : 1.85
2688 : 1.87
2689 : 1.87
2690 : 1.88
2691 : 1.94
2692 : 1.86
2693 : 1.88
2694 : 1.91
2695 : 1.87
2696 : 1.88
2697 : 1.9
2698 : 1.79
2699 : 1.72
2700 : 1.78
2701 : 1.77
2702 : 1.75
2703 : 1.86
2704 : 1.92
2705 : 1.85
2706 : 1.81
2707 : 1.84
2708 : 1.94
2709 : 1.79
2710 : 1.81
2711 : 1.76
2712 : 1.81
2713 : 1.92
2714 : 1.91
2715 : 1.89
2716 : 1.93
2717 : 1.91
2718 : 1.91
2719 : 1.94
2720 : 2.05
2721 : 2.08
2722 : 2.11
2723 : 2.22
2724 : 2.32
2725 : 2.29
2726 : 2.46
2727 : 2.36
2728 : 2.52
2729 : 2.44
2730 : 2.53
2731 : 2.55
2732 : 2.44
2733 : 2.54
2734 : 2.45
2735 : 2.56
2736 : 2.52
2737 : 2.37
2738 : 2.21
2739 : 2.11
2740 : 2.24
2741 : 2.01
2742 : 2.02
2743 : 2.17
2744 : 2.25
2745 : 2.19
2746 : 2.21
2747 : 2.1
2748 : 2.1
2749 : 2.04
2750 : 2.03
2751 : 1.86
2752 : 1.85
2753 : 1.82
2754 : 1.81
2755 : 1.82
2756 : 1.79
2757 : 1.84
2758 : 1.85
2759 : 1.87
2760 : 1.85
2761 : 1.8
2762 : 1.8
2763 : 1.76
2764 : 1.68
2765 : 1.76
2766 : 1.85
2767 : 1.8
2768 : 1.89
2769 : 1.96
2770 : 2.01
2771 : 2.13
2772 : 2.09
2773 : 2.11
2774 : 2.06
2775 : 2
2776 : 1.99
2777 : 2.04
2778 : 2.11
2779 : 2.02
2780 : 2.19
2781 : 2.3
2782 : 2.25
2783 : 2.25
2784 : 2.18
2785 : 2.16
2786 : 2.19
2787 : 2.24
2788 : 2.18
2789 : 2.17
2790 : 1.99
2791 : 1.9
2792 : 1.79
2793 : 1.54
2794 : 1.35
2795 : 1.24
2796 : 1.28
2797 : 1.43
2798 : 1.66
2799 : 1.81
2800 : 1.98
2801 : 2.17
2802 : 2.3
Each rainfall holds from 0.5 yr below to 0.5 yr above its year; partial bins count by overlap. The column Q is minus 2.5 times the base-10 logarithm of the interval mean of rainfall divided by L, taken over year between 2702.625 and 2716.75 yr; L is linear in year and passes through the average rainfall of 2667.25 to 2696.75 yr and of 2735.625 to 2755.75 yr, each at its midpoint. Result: 0.09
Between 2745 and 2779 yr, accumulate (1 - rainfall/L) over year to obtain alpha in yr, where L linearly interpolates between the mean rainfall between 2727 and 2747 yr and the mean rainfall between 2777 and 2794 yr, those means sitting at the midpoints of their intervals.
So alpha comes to 4.0 yr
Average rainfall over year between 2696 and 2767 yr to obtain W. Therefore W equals 2.03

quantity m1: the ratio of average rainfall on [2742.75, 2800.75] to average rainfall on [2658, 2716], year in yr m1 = 1.0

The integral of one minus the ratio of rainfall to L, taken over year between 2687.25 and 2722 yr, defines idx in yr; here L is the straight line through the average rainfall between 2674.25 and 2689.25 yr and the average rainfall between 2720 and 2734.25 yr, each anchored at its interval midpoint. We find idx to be 4.9 yr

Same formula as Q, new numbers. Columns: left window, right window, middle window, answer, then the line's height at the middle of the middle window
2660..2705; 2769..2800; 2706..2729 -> -0.06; 1.93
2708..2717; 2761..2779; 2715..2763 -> -0.12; 1.9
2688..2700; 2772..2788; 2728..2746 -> -0.17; 2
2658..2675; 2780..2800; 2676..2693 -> -0.03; 1.9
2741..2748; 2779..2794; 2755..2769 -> 0.16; 2.11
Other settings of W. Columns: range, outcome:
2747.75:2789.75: 1.99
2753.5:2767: 1.81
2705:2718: 1.86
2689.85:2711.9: 1.84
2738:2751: 2.12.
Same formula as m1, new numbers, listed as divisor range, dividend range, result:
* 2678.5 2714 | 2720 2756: 1.17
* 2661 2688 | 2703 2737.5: 1.09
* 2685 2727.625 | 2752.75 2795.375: 1.00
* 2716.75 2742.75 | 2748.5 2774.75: 0.83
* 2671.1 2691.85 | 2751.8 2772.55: 0.93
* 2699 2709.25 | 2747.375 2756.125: 1.05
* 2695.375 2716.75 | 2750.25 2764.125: 0.99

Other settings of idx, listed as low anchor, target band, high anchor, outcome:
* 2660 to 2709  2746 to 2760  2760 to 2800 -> 0.0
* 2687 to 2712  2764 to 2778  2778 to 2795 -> 0.1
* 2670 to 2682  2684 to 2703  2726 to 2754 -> 1.9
